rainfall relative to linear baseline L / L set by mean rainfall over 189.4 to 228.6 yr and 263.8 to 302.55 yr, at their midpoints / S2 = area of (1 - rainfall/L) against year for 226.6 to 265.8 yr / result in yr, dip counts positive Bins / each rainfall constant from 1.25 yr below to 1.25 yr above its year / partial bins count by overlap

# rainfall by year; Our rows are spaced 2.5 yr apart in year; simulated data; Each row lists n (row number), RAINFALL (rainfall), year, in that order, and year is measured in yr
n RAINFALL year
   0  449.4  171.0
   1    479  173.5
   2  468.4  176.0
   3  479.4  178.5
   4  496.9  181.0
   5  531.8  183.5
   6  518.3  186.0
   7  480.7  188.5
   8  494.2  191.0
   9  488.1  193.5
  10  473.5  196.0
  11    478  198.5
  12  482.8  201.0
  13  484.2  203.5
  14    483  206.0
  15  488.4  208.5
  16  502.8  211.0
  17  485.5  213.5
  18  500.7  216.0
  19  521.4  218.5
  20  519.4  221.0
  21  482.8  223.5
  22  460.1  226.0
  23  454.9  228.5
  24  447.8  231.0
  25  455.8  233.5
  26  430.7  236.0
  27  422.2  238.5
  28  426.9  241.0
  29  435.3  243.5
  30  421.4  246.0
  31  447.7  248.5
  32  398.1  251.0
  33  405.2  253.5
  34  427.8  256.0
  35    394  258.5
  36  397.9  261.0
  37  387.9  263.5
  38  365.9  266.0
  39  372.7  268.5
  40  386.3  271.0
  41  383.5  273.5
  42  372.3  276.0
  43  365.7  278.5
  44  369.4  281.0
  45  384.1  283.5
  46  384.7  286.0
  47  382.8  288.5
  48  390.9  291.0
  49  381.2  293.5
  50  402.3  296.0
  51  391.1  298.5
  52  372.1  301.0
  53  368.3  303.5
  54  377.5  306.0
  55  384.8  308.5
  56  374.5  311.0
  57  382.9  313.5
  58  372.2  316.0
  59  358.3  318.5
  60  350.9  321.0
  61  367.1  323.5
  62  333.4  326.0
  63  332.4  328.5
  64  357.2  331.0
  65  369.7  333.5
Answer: 1.1 yr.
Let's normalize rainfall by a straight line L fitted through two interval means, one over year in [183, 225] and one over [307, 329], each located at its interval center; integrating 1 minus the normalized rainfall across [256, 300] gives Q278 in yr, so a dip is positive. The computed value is 2.6 yr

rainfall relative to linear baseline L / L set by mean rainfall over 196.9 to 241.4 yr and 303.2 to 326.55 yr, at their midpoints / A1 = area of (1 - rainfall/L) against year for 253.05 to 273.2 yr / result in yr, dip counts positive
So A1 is 1.6 yr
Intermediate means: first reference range 475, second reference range 368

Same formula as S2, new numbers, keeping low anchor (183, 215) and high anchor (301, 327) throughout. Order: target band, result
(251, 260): 0.5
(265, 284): 1.6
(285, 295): 0.2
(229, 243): 0.4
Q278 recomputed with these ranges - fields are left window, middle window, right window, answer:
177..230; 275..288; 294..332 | 0.9 yr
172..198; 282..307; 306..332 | 0.1 yr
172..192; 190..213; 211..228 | 0.3 yr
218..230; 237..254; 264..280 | 0.5 yr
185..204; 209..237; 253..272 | -2.0 yr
